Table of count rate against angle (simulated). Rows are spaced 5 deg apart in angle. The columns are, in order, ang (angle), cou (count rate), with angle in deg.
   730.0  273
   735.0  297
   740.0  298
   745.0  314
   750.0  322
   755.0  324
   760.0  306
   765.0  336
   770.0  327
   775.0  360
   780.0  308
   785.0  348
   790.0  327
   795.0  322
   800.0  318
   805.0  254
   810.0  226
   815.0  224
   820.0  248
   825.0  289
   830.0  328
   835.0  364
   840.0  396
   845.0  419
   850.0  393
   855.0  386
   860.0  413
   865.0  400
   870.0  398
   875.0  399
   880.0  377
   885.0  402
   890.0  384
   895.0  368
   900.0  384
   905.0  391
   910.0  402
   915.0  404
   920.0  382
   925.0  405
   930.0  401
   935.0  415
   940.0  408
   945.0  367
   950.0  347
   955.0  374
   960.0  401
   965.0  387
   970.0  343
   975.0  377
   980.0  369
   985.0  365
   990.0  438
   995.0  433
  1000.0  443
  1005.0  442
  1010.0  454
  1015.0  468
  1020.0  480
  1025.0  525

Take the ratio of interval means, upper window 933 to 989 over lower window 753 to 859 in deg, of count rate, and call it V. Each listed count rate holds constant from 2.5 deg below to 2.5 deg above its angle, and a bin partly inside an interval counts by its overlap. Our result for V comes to 1.16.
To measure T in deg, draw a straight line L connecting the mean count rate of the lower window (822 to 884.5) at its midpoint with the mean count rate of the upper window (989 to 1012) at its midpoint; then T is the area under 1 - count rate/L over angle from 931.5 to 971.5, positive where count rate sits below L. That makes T 3.7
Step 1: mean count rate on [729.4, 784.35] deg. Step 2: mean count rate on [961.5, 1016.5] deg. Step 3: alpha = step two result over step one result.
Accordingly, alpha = 1.29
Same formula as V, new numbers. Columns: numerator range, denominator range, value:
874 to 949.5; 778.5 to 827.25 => 1.37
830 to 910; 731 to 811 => 1.25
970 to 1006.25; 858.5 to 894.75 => 1.03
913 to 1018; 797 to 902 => 1.14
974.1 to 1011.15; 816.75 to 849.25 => 1.22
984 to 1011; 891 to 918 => 1.11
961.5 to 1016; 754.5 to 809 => 1.29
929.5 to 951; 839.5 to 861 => 0.97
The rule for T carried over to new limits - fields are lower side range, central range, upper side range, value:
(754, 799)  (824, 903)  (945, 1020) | -4.9 deg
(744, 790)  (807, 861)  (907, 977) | 2.9 deg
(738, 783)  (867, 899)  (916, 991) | -2.3 deg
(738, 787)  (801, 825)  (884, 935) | 6.9 deg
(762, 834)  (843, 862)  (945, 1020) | -4.0 deg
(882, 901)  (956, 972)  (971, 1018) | 1.2 deg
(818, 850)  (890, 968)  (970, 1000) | -2.4 deg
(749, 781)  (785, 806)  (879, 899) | 1.6 deg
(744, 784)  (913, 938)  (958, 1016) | -1.0 deg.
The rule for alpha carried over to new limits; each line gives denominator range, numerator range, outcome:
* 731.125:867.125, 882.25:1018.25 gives 1.22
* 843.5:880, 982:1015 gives 1.08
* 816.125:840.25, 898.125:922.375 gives 1.26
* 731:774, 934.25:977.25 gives 1.20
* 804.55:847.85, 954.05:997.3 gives 1.26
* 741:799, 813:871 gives 1.09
